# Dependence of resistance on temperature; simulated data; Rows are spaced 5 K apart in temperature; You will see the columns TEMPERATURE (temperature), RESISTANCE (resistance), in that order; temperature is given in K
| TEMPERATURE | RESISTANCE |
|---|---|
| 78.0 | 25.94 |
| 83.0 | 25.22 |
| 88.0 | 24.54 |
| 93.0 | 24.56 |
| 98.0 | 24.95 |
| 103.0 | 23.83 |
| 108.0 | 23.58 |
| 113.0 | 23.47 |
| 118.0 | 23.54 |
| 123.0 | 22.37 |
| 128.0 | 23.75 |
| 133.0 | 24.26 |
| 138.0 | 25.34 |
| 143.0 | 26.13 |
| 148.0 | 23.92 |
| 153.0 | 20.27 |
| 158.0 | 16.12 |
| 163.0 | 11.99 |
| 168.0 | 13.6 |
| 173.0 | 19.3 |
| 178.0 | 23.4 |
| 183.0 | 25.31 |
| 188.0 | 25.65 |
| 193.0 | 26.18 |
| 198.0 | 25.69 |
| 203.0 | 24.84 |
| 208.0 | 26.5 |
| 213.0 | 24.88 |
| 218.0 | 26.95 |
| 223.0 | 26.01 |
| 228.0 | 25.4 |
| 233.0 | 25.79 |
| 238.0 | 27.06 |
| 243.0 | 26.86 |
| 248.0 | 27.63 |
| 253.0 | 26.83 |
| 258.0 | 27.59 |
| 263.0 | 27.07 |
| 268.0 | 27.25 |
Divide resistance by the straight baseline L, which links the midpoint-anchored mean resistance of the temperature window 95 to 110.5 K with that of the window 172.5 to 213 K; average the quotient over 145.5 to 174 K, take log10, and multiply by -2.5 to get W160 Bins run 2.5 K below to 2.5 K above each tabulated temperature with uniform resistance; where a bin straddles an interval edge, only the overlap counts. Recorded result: 0.37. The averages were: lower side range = 24.1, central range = 17.4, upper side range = 24.9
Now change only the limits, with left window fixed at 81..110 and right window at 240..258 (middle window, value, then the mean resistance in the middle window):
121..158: 0.09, 23.2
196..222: 0.03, 25.8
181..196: 0.02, 25.7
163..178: 0.46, 16.9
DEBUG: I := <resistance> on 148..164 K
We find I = 17.7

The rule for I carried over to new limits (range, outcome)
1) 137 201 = 21.7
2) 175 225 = 25.5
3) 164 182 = 18.7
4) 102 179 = 21.5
